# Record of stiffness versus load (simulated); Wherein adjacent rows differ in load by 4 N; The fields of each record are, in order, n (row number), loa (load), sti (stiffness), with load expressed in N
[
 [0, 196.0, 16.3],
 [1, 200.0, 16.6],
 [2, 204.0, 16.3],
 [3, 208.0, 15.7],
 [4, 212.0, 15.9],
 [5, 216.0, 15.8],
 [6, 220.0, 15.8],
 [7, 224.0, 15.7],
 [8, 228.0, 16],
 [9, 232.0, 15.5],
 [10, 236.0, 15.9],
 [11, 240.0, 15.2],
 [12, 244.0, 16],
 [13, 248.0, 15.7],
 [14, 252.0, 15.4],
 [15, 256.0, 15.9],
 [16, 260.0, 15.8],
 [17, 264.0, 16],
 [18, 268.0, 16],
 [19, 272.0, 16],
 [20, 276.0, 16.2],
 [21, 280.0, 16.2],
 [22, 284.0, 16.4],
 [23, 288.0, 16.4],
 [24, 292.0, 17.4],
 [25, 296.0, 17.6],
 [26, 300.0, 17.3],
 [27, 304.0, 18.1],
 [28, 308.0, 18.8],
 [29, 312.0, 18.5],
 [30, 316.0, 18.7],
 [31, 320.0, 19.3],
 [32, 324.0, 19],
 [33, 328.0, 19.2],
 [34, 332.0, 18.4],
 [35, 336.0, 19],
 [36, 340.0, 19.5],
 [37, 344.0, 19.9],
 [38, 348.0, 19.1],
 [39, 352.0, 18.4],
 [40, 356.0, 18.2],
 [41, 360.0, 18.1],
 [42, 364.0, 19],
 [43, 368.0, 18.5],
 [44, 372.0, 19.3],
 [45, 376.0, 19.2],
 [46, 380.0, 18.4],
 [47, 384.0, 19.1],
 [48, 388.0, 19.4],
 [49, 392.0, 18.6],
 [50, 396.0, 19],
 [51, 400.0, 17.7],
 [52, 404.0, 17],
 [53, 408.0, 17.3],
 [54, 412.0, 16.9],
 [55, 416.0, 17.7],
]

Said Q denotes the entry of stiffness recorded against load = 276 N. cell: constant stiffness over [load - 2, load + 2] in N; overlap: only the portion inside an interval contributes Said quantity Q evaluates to 16.2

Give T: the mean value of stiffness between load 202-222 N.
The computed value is 15.9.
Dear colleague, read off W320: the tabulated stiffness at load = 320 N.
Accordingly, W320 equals 19.3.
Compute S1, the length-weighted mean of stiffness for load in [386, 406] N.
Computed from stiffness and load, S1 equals 18.3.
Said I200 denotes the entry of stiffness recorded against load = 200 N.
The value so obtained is 16.6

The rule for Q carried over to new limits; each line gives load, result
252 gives 15.4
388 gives 19.4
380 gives 18.4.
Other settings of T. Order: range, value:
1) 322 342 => 19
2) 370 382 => 19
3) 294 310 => 18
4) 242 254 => 15.7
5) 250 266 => 15.8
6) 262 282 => 16.1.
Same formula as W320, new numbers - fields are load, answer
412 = 16.9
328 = 19.2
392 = 18.6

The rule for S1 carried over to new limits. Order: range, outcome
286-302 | 17.2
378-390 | 19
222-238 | 15.8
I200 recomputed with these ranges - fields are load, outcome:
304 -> 18.1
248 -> 15.7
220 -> 15.8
